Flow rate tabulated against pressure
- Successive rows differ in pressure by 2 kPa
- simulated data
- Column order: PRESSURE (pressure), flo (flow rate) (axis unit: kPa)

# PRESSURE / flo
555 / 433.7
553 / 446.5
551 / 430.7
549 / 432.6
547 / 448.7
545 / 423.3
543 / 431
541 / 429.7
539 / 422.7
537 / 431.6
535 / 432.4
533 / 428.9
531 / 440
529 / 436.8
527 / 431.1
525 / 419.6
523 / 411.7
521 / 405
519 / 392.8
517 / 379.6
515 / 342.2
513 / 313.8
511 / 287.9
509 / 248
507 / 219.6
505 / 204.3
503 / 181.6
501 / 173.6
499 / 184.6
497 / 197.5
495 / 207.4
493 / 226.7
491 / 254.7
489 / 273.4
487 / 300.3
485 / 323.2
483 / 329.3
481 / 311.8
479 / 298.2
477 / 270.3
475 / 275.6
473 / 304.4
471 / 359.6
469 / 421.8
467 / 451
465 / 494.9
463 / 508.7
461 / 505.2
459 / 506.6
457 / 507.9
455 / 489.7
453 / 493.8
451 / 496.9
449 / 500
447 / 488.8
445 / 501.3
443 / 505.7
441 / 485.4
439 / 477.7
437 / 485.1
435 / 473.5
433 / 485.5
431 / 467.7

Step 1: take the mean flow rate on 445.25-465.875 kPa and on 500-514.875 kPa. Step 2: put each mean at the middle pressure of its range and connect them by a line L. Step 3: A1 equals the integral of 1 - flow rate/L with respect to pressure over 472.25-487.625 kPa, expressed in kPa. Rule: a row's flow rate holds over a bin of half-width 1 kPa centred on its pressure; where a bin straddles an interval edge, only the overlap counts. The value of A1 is 3.00 kPa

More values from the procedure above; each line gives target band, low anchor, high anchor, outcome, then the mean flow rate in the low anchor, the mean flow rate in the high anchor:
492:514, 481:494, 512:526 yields 7.4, 287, 381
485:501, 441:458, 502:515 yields 4.1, 497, 250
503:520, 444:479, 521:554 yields 5.6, 441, 430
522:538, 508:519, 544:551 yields -2.3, 321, 434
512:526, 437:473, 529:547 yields 1.9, 477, 431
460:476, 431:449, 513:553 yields 1.8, 487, 418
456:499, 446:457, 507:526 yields 9.5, 495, 348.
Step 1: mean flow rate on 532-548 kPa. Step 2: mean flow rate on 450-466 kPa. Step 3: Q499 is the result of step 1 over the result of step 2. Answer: 0.9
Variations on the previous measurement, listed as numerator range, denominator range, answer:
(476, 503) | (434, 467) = 0.52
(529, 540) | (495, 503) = 2.30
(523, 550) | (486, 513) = 1.87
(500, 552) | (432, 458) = 0.75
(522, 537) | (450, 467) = 0.86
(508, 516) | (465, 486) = 0.87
